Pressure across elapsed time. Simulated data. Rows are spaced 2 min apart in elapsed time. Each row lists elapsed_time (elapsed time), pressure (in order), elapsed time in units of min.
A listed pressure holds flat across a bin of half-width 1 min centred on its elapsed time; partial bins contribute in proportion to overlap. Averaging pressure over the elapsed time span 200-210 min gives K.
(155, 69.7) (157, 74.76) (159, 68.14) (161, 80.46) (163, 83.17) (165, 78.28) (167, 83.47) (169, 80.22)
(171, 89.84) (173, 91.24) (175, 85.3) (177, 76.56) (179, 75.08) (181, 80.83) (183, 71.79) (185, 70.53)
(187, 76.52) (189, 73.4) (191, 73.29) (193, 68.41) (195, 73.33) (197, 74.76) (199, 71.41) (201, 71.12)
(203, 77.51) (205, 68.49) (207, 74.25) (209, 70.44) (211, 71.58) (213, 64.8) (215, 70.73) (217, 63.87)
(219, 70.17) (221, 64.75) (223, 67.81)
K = 72.4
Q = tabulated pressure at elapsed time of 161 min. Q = 80.46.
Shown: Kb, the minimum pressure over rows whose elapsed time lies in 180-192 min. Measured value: 70.53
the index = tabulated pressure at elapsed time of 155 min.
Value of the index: 69.7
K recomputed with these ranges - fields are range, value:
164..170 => 80.7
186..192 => 74.4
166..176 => 86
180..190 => 74.6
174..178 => 80.9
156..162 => 74.5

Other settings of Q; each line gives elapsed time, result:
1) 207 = 74.25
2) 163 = 83.17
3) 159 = 68.14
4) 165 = 78.28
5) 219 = 70.17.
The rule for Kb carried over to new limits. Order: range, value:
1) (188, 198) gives 68.41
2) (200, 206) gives 68.49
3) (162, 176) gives 78.28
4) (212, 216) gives 64.8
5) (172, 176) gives 85.3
